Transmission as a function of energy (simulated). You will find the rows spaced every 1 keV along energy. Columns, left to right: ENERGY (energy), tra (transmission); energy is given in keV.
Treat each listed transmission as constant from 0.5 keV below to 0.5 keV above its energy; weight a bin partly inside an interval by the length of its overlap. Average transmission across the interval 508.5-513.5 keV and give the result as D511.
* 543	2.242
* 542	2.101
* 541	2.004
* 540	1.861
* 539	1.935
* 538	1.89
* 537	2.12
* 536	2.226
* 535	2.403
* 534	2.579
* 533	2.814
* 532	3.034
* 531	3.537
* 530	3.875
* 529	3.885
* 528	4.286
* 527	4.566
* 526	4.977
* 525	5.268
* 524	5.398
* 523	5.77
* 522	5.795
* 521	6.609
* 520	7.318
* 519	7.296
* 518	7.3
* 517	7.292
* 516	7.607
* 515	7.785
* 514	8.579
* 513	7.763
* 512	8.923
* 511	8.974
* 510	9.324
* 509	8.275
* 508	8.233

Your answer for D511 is 8.65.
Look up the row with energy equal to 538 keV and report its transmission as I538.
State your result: 1.89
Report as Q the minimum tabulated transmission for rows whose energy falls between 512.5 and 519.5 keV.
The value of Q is 7.292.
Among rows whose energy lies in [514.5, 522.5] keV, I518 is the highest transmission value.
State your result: 7.785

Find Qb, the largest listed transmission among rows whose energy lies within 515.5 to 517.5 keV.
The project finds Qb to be 7.607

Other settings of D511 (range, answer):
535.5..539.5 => 2.04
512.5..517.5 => 7.81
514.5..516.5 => 7.7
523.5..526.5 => 5.21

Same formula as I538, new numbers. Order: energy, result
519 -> 7.296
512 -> 8.923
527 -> 4.566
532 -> 3.034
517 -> 7.292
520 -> 7.318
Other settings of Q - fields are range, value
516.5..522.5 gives 5.795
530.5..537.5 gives 2.12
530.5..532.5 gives 3.034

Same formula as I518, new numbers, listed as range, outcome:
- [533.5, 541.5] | 2.579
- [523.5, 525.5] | 5.398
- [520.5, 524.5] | 6.609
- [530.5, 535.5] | 3.537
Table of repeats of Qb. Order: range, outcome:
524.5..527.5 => 5.268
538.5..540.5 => 1.935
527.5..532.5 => 4.286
